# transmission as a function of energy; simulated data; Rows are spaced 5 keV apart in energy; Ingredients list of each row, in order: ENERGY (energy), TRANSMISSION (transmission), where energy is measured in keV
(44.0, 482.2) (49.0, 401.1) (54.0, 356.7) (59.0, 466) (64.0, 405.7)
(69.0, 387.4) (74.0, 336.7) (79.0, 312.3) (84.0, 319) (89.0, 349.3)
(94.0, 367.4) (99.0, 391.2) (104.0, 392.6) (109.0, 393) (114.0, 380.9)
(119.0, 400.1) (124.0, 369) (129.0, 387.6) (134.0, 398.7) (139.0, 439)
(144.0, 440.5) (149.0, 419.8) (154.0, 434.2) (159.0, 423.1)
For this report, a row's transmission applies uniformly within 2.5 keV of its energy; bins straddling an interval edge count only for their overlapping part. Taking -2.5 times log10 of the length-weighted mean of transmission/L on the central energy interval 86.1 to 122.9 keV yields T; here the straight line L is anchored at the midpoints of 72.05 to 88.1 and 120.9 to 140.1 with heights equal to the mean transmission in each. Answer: -0.06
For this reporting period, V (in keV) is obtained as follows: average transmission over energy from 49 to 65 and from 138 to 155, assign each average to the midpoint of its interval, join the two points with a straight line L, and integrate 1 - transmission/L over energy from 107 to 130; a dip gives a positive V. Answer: 2.13 keV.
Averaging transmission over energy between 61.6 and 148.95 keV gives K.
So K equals 382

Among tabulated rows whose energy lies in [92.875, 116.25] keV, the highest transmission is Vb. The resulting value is 393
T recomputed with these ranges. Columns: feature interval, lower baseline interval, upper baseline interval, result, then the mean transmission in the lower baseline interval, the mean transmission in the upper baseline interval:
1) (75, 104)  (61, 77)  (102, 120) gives 0.10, 377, 391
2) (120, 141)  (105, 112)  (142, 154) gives 0.04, 392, 431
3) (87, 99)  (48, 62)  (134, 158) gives 0.14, 409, 429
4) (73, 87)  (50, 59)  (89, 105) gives 0.19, 394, 378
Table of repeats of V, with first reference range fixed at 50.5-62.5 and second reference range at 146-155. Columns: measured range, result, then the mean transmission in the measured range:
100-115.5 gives 1.1 keV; 390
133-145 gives -0.1 keV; 428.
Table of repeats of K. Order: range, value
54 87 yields 370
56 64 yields 440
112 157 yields 408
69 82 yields 336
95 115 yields 388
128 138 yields 401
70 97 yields 341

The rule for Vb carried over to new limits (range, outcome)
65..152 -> 440.5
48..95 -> 466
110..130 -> 400.1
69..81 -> 387.4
